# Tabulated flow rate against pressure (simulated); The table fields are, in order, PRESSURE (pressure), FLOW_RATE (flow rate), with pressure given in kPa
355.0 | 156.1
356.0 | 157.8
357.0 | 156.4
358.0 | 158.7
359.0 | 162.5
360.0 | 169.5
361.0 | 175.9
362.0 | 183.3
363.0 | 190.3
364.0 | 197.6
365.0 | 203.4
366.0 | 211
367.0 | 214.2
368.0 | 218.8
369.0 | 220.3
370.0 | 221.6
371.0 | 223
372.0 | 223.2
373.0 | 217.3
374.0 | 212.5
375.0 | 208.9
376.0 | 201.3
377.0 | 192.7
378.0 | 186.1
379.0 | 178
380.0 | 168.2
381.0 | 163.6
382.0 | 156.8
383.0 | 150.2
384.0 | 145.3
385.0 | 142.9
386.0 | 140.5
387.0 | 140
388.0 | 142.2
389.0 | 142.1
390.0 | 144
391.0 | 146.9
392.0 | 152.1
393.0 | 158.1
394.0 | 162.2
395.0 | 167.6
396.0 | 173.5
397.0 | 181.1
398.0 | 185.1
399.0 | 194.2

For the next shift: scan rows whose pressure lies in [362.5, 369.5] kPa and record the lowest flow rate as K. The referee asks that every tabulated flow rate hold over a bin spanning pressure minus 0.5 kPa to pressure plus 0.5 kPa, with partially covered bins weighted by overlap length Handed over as 190.3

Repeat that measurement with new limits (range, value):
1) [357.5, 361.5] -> 158.7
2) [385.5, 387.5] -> 140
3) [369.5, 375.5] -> 208.9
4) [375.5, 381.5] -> 163.6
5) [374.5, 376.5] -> 201.3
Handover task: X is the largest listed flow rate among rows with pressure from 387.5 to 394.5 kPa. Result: 162.2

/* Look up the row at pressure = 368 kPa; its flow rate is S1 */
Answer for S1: 218.8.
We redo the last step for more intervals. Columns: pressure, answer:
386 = 140.5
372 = 223.2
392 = 152.1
